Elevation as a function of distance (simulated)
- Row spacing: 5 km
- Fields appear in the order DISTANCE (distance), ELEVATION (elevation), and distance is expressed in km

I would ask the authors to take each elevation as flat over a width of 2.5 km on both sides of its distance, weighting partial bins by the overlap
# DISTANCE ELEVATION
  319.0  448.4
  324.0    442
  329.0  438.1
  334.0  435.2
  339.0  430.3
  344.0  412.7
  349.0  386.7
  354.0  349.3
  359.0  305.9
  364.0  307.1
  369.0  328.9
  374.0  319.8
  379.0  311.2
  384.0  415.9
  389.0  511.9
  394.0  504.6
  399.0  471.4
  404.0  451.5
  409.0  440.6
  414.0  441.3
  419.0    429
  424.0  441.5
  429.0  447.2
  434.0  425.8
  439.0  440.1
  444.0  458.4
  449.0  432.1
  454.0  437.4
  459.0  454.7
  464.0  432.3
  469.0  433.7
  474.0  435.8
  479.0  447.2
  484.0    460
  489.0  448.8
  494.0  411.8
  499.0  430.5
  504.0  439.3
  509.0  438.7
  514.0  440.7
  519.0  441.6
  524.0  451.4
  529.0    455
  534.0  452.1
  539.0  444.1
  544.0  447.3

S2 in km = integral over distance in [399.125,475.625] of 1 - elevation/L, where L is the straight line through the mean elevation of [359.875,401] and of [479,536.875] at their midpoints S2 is -4.93 km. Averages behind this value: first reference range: 392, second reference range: 443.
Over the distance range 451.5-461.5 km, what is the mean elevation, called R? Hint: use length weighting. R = 446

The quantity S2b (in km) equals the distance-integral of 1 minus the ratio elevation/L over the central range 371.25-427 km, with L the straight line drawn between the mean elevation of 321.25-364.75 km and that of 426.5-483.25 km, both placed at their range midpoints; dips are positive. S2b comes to -1.7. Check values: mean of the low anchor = 393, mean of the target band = 430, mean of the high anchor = 441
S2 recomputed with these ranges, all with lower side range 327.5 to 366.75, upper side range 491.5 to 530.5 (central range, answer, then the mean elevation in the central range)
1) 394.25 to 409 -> -2.4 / 464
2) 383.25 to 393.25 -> -2.1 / 479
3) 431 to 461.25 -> -1.9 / 441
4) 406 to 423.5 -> -1.4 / 438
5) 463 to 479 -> -0.4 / 436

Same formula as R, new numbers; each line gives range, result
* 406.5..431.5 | 440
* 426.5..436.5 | 436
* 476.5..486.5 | 454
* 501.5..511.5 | 439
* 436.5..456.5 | 442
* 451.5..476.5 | 439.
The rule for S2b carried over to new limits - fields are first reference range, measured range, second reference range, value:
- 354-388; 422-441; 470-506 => -2.3 km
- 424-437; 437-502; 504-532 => 0.1 km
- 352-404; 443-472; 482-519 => -1.4 km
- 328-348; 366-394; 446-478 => 2.8 km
